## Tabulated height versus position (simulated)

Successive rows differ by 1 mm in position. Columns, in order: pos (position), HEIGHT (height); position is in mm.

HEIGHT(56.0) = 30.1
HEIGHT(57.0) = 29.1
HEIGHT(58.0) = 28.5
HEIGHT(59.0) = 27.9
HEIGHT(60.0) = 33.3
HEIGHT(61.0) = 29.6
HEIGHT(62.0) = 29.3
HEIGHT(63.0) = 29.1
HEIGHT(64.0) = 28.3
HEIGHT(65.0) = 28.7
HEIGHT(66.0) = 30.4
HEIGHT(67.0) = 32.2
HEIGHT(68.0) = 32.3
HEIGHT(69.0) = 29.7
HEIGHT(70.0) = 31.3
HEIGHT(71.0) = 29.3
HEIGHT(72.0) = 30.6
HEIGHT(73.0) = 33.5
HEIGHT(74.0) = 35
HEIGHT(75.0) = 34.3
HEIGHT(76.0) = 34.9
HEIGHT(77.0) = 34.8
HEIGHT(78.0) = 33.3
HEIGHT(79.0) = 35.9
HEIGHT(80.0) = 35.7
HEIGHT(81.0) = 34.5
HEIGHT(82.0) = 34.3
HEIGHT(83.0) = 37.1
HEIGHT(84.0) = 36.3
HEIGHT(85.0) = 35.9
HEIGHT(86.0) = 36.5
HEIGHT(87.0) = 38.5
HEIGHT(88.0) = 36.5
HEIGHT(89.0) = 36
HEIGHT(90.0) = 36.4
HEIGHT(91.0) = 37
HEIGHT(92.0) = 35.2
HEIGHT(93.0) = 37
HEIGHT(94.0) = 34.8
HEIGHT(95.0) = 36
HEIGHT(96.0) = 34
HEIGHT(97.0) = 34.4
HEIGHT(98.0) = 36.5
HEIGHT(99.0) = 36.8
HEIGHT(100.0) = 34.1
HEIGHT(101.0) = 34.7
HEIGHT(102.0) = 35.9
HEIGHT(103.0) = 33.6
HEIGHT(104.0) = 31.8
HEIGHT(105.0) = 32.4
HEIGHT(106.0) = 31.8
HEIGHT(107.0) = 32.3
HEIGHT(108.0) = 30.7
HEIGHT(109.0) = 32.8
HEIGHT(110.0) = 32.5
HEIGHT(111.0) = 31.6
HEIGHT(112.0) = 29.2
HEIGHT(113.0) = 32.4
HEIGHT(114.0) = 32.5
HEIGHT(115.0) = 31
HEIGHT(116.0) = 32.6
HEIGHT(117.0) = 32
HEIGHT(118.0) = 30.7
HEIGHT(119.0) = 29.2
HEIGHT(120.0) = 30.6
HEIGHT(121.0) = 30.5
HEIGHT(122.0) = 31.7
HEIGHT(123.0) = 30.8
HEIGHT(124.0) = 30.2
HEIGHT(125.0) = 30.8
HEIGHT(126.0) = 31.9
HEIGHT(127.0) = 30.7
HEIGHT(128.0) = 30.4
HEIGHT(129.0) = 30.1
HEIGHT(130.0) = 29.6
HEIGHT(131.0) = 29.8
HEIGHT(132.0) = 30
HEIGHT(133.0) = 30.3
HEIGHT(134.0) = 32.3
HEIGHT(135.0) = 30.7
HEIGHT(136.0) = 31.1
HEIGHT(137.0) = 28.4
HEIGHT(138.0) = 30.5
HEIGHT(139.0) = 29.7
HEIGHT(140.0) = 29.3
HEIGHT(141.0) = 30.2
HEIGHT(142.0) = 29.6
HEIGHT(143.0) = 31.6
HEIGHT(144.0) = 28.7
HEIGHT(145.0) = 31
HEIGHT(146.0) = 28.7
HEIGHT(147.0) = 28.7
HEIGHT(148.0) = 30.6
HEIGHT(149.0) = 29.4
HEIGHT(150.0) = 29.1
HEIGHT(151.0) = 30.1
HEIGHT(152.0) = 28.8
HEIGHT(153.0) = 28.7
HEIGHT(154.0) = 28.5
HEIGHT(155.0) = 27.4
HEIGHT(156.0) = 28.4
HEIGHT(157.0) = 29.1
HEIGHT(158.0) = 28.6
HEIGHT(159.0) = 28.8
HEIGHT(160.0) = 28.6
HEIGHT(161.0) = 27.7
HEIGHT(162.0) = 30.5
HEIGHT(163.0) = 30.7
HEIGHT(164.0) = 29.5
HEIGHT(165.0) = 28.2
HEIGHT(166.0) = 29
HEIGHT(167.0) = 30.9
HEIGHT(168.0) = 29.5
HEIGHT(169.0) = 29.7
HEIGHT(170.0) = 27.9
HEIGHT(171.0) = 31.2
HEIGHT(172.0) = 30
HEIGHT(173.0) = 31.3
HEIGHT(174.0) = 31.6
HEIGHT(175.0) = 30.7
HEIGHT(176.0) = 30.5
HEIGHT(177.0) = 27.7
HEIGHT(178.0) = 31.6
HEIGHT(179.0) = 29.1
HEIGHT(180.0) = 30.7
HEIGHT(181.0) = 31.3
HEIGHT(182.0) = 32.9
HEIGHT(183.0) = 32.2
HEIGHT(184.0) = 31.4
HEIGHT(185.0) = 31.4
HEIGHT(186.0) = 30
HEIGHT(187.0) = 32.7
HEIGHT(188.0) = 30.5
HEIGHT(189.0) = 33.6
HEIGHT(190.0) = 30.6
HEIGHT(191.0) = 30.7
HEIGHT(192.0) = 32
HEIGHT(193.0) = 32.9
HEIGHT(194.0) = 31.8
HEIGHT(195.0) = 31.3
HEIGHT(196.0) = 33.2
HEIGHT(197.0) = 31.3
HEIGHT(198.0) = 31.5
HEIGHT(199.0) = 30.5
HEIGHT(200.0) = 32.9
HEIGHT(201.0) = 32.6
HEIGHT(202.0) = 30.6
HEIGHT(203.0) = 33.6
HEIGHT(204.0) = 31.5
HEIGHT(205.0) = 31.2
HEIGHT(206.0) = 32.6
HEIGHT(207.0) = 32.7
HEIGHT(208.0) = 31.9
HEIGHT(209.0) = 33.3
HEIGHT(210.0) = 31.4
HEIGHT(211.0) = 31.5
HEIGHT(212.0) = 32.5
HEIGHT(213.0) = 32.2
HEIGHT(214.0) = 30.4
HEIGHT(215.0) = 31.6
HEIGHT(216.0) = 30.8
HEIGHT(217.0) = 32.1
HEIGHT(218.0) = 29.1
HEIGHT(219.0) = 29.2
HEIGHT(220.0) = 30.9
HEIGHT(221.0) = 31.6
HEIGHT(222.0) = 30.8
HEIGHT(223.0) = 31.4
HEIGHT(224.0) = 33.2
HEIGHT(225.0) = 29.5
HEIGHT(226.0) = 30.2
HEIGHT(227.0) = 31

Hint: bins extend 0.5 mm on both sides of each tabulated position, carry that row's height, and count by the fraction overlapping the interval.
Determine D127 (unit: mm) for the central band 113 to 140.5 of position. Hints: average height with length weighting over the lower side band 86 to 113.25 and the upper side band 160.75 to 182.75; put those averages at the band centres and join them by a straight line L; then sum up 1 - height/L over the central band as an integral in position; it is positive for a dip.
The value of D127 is 1.7 mm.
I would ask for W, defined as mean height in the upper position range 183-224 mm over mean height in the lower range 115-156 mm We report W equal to 1.05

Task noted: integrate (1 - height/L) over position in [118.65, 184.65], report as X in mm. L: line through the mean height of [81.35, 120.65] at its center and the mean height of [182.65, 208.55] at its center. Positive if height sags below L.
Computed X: 5.6 mm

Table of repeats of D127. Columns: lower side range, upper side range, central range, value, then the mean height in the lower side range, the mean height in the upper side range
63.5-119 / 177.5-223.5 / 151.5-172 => 2.0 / 33.6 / 31.6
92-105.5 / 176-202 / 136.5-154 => 1.8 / 34.8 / 31.4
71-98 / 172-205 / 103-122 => 1.5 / 35.2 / 31.4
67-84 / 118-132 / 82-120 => -2.3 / 33.6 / 30.5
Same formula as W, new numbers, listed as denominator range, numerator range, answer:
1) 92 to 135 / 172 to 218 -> 0.98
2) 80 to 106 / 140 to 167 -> 0.83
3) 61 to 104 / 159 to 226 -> 0.91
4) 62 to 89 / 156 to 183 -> 0.90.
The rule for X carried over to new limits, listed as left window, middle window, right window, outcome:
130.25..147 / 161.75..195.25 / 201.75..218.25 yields 0.29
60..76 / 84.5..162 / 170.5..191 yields -1.41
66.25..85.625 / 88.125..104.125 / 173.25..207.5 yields -0.99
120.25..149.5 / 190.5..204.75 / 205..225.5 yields -0.32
